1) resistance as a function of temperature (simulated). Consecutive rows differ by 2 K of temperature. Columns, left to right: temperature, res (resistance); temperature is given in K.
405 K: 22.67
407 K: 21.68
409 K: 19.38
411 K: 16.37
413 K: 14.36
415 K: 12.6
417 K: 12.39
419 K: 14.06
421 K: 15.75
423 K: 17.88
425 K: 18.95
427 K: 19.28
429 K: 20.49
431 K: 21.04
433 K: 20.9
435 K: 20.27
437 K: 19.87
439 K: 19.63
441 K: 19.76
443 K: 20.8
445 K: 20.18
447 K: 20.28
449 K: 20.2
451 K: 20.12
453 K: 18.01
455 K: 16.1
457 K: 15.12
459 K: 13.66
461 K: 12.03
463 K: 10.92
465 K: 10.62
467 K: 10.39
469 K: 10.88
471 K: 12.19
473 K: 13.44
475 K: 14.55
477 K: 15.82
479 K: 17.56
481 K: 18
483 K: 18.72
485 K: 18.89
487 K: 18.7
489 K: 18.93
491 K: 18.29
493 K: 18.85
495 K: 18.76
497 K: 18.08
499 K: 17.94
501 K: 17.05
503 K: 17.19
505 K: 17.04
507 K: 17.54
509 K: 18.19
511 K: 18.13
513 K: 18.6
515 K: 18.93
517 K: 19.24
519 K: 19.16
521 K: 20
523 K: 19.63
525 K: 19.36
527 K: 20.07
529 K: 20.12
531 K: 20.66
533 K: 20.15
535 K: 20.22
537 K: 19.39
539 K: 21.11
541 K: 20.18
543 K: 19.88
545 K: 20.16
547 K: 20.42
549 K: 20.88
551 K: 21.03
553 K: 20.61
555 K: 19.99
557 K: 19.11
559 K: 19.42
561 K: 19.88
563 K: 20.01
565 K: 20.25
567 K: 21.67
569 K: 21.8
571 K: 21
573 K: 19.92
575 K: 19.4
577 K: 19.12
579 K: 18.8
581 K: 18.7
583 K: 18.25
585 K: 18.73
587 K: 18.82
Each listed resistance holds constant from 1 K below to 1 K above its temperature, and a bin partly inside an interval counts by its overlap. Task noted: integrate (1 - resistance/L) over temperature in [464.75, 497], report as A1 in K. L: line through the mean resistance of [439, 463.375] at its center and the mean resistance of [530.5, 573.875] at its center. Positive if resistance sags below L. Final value 4.0 K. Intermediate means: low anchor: 17.5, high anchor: 20.3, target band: 16.1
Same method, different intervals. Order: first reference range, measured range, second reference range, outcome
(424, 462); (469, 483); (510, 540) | 2.9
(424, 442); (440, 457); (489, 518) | 0.4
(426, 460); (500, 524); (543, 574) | 1.8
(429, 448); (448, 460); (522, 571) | 1.8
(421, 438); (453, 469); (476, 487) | 4.9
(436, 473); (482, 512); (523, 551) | 0.1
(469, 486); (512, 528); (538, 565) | -0.9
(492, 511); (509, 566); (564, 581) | -2.5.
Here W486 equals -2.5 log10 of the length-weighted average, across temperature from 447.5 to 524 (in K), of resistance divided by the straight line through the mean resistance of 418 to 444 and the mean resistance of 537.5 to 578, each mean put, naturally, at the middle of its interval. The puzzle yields 0.170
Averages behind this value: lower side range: 19.1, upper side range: 20.3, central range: 16.8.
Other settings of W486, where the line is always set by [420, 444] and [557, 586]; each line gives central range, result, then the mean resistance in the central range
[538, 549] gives -0.04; 20.4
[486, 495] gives 0.05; 18.7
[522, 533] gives -0.02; 20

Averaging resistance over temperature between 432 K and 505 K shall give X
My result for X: 17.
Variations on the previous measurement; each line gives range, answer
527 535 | 20.3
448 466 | 15.2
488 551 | 19.2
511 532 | 19.5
